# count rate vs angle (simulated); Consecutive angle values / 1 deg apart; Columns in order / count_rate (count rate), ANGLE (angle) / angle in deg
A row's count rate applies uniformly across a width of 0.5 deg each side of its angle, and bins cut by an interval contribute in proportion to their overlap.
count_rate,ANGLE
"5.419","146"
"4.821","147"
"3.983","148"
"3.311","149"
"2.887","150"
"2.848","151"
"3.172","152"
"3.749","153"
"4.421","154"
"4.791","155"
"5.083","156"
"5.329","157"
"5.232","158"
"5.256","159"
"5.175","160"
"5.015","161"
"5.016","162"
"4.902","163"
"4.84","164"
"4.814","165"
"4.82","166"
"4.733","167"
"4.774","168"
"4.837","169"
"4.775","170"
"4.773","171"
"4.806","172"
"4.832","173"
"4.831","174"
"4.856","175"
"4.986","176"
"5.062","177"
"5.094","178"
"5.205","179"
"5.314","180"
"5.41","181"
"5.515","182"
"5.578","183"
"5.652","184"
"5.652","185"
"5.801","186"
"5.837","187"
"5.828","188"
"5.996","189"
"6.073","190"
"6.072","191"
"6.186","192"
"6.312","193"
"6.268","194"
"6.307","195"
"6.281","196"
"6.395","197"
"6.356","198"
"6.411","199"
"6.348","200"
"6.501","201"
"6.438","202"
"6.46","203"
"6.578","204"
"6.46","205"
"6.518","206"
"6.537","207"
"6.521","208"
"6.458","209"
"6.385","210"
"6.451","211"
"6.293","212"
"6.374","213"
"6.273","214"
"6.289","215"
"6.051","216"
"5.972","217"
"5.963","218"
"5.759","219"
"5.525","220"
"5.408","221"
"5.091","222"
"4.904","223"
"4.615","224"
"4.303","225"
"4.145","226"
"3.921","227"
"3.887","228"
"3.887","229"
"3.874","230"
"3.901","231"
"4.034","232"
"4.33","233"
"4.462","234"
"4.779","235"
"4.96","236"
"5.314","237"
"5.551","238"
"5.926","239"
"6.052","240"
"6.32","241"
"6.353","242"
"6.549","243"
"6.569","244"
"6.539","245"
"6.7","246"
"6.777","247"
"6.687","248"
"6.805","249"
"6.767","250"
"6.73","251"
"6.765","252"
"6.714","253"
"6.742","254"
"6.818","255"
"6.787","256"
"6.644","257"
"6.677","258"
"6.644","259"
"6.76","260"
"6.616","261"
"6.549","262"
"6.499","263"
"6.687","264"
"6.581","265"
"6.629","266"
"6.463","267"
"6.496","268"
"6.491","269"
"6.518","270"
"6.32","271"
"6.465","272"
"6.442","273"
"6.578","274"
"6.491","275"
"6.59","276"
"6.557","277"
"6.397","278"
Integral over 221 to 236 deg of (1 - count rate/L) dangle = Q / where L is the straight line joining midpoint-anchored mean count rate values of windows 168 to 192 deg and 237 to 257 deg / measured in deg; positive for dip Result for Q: 4.4 deg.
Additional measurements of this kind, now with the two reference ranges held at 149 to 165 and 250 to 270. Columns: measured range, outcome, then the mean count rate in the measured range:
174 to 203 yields -3.85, 5.84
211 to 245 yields 3.80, 5.3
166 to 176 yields -0.07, 4.81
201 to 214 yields -2.13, 6.45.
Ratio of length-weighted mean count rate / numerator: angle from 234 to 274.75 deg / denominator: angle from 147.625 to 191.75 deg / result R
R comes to 1.30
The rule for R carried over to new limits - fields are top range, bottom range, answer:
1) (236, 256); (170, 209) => 1.10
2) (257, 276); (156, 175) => 1.33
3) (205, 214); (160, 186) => 1.27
